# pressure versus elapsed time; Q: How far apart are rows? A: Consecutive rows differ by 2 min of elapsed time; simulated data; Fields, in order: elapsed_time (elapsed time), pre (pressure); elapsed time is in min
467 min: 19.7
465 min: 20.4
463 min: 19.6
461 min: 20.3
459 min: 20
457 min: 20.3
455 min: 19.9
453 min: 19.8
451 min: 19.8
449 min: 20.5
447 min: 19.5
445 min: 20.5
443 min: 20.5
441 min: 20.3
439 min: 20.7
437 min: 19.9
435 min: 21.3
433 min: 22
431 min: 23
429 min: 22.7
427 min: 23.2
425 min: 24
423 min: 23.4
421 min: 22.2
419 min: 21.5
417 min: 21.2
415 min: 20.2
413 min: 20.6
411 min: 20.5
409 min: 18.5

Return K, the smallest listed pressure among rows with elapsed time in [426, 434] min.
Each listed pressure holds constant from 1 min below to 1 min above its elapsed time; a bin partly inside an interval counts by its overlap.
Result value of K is 22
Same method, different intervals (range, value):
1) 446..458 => 19.5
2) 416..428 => 21.2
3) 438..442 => 20.3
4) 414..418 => 20.2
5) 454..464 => 19.6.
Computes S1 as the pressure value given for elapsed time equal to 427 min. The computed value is 23.2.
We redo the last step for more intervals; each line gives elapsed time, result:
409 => 18.5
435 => 21.3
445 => 20.5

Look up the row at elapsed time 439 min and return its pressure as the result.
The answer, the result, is 20.7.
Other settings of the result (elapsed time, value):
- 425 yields 24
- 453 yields 19.8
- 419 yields 21.5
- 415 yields 20.2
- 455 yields 19.9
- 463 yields 19.6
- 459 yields 20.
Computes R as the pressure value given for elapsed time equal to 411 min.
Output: 20.5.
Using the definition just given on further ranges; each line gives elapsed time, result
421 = 22.2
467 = 19.7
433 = 22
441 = 20.3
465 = 20.4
